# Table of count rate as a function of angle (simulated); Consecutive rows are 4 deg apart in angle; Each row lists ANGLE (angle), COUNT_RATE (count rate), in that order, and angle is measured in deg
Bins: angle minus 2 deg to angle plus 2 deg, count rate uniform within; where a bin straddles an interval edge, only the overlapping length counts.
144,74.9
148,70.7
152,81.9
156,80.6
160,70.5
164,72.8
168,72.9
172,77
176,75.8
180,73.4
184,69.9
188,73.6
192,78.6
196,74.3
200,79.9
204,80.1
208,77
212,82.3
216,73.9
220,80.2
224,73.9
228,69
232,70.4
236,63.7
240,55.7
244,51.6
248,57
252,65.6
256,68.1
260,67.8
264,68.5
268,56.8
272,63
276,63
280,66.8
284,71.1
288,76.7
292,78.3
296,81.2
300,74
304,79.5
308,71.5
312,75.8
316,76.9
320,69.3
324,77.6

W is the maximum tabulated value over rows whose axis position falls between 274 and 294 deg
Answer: 78.3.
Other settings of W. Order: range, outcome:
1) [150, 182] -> 81.9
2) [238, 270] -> 68.5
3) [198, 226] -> 82.3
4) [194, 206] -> 80.1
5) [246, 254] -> 65.6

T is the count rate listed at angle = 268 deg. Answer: 56.8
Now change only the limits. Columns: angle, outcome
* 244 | 51.6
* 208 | 77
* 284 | 71.1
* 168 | 72.9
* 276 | 63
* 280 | 66.8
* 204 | 80.1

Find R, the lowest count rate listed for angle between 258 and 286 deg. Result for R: 56.8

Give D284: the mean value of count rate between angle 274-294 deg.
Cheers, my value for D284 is 71.2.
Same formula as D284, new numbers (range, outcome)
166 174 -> 75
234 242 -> 59.7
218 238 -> 71.4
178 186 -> 71.7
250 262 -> 67.2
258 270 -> 64.4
